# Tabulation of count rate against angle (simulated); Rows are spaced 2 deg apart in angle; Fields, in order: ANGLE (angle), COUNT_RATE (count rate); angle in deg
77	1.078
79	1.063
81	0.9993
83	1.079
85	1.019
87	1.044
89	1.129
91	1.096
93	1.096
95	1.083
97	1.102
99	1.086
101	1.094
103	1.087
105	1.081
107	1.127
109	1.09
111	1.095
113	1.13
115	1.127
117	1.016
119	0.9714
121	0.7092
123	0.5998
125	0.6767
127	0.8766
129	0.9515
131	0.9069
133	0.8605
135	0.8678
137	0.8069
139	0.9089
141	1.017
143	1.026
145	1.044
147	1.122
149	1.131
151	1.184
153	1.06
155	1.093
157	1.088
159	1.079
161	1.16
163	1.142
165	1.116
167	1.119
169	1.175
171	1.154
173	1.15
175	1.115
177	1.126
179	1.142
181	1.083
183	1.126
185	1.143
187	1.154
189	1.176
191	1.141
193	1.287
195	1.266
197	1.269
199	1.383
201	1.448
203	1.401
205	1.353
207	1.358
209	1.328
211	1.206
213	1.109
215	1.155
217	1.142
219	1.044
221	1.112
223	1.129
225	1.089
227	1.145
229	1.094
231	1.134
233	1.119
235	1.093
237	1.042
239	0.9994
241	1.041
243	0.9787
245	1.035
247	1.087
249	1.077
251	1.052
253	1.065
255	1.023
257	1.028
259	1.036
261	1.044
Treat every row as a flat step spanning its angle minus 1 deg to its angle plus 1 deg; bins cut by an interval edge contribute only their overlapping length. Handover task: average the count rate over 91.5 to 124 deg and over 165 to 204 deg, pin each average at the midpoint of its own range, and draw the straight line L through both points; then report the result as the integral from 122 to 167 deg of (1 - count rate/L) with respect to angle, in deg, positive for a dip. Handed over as 5.1 deg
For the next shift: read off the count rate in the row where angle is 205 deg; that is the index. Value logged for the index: 1.353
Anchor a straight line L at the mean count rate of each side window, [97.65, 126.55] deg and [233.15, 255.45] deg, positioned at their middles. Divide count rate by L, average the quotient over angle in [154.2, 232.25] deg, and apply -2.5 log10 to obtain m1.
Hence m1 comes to -0.150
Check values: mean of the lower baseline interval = 0.991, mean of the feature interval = 1.18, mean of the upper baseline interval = 1.05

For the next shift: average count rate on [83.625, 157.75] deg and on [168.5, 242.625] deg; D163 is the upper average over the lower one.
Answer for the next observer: 1.2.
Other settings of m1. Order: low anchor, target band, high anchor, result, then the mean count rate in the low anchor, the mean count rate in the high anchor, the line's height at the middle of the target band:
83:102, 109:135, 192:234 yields 0.21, 1.08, 1.22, 1.12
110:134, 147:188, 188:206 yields 0.02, 0.91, 1.3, 1.15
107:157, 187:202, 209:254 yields -0.21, 0.975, 1.09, 1.05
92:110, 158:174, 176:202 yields 0.04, 1.09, 1.21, 1.18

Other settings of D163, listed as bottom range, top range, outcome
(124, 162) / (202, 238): 1.18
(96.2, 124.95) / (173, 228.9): 1.19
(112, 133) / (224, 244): 1.20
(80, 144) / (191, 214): 1.31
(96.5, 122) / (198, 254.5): 1.09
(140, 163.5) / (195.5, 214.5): 1.20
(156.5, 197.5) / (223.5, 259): 0.92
